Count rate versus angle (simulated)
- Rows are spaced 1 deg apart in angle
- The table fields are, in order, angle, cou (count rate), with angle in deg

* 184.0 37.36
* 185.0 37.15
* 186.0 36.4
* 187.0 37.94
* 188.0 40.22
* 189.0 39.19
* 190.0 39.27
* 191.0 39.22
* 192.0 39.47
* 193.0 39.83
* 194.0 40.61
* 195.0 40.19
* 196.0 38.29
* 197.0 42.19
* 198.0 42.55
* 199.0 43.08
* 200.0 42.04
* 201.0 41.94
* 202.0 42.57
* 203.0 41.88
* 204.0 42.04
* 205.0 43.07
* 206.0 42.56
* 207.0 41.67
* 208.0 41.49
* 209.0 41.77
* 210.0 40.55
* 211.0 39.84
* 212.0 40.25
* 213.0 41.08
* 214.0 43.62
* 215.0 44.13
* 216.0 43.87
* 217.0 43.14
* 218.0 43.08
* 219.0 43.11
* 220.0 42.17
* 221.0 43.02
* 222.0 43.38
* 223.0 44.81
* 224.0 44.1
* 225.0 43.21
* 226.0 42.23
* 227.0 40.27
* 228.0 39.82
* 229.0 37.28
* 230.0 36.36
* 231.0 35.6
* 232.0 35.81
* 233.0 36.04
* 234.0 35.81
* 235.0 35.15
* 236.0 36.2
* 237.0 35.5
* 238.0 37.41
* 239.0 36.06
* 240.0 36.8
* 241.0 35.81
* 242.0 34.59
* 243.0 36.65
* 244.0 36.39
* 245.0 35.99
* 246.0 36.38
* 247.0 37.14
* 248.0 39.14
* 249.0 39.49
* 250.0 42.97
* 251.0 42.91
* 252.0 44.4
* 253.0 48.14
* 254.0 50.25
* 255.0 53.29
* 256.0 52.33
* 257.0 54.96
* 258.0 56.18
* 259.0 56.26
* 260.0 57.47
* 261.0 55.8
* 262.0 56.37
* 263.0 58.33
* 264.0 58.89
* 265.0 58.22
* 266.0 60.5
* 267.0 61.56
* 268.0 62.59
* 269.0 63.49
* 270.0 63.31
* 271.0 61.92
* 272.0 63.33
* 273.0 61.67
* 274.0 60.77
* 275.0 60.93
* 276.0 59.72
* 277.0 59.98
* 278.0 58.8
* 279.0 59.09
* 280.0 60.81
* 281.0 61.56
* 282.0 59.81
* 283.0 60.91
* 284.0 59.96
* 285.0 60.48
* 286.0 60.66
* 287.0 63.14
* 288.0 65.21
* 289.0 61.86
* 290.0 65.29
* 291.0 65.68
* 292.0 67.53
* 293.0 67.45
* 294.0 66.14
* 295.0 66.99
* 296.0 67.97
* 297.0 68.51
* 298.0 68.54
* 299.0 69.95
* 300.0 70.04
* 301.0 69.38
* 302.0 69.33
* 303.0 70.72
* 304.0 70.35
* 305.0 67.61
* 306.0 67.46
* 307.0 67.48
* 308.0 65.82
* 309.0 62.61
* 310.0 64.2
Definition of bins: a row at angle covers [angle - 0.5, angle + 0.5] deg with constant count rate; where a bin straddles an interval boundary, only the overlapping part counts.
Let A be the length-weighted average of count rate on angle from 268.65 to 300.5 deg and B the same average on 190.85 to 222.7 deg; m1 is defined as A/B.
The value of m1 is 1.5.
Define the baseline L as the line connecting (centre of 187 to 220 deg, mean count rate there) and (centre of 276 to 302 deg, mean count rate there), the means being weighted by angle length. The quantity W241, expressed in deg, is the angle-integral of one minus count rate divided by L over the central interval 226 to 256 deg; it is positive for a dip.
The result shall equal 7.2 deg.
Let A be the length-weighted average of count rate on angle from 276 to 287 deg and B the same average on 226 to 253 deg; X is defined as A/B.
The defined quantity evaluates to 1.6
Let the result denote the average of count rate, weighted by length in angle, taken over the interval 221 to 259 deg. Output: 41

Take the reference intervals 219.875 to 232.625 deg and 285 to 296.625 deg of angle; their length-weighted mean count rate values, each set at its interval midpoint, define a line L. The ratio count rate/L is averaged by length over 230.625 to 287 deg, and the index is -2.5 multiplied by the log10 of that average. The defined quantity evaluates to 0.06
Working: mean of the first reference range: 40.5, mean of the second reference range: 65.1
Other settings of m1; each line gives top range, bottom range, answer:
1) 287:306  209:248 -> 1.72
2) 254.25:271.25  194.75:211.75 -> 1.40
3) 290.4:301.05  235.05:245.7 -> 1.88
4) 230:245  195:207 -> 0.86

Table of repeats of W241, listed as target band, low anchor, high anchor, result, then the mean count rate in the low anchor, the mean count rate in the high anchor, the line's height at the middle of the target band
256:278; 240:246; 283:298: -4.0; 36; 64.8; 50.5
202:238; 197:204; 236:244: -1.3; 42.3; 36.1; 39.3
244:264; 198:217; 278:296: 2.3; 42.1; 63.1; 54.4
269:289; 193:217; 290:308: 0.4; 41.8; 68.1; 62.5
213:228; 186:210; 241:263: 0.0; 40.9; 46.1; 43.1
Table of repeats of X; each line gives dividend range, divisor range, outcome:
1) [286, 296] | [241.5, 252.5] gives 1.69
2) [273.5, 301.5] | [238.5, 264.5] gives 1.39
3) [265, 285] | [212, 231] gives 1.45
